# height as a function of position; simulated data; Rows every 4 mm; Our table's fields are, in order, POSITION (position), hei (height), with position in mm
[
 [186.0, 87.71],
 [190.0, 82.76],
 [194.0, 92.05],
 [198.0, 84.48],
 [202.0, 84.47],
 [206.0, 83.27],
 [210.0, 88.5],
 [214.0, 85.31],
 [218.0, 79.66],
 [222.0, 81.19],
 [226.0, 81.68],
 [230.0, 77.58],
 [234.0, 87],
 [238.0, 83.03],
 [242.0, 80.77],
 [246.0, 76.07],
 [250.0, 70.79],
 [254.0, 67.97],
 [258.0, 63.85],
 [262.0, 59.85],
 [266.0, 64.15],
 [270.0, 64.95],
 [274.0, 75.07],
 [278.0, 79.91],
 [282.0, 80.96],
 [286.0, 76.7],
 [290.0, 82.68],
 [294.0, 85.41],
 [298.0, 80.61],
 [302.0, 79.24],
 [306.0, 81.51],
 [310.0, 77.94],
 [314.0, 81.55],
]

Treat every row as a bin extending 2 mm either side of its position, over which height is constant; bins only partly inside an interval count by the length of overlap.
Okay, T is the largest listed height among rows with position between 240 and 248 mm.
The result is 80.77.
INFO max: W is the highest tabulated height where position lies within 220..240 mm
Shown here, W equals 87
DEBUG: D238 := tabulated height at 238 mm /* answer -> 83.03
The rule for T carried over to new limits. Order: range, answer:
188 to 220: 92.05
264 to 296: 85.41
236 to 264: 83.03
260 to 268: 64.15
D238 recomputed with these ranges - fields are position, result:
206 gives 83.27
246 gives 76.07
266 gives 64.15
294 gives 85.41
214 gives 85.31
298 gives 80.61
